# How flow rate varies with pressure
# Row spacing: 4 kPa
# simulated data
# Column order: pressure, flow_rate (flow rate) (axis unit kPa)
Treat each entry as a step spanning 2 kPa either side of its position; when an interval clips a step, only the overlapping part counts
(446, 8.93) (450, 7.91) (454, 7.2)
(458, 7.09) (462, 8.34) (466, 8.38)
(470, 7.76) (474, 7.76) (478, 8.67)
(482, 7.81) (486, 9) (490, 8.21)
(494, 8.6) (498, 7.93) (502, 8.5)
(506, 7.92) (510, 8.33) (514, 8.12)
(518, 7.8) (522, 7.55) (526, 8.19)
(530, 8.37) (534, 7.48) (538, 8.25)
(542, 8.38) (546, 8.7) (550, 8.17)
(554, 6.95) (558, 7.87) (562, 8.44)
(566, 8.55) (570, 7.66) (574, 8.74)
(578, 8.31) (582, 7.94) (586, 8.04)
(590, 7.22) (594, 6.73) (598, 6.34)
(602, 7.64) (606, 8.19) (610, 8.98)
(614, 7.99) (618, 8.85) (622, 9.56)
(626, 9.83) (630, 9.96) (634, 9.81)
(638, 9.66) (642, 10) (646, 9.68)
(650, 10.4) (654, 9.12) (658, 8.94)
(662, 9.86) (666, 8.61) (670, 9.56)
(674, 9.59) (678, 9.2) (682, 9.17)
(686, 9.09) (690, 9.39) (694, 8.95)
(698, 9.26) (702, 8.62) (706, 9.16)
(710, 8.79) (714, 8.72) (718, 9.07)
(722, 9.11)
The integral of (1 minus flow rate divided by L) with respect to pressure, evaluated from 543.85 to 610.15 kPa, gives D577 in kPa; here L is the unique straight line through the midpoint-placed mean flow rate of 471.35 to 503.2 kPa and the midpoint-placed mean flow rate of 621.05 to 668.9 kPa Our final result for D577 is 8.5 kPa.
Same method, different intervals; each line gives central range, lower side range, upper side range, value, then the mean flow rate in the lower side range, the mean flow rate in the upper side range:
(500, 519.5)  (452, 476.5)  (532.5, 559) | -0.62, 7.77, 7.98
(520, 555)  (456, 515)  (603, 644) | 2.18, 8.16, 9.24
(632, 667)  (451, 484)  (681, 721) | -3.29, 7.88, 9.02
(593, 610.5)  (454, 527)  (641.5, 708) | 2.63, 8.08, 9.31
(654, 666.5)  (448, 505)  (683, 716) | -0.50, 8.08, 9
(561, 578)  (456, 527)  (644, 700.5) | 0.59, 8.11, 9.34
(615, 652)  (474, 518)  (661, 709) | -3.19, 8.26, 9.18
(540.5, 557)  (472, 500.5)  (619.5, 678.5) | 1.42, 8.29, 9.59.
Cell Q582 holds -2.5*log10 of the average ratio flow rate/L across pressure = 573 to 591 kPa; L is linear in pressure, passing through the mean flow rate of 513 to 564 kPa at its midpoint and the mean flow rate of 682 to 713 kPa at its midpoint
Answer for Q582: 0.03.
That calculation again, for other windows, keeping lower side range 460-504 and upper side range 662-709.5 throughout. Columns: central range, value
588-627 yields 0.09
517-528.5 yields 0.08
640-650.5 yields -0.11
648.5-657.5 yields -0.07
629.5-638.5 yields -0.10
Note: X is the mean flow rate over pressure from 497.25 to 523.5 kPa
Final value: 8.03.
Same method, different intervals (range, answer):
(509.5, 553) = 8.09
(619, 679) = 9.58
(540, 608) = 7.87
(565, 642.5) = 8.47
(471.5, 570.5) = 8.13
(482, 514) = 8.31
